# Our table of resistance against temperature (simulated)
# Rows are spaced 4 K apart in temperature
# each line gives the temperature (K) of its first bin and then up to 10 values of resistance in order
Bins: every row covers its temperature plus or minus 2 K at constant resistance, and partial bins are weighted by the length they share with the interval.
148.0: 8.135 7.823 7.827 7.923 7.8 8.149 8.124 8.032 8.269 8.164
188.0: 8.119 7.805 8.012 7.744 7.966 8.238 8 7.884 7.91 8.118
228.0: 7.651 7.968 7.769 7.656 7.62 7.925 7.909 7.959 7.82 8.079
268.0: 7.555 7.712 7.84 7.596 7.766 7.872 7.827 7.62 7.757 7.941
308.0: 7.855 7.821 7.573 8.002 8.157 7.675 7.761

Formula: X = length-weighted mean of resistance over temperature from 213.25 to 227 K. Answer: 7.95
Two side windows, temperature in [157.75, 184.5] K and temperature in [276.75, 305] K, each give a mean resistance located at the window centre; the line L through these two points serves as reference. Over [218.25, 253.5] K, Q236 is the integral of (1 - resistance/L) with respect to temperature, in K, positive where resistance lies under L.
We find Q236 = 0.3 K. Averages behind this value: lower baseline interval 8.06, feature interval 7.83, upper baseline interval 7.77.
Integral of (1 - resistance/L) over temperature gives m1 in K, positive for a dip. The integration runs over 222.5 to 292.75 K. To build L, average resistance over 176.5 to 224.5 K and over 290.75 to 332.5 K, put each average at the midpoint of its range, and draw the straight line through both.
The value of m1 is 0.9 K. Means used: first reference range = 8.02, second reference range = 7.82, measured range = 7.81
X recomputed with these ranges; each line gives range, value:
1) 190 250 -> 7.88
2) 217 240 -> 7.86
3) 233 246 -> 7.7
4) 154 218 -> 8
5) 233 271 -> 7.81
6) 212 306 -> 7.82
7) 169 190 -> 8.14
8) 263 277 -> 7.77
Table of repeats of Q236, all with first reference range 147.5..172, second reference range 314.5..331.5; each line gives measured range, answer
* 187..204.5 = 0.0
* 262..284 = 0.3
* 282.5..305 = 0.2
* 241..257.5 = 0.1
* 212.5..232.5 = 0.0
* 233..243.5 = 0.2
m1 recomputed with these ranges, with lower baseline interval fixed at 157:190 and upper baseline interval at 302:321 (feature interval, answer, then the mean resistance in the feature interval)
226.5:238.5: 0.25 K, 7.8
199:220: 0.08 K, 7.97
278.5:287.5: 0.18 K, 7.72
